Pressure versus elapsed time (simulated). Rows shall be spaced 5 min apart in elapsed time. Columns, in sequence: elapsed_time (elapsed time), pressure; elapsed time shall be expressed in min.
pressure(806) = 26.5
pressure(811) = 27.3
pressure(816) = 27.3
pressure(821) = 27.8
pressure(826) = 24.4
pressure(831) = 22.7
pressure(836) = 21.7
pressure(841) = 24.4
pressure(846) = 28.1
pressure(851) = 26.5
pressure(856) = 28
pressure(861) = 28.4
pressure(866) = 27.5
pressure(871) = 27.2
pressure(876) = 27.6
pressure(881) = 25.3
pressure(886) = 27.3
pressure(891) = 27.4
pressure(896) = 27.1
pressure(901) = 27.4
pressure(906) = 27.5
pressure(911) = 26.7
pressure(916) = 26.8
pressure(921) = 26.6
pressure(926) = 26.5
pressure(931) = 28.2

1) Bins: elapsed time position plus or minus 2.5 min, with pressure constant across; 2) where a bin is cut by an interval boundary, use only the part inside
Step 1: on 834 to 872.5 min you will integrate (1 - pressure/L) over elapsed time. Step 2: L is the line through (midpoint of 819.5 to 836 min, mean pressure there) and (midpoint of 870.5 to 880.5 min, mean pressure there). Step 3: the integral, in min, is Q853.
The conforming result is -1.11 min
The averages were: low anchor 24.3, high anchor 27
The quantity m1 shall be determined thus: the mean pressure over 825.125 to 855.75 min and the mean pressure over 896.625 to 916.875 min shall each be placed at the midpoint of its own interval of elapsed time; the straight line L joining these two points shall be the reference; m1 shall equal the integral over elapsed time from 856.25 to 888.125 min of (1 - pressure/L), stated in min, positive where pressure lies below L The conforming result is -1.62 min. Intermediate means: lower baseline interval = 24.9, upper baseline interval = 27.1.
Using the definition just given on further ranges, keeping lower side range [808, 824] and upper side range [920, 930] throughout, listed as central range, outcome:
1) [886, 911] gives -0.3 min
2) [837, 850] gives 0.7 min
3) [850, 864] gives -0.3 min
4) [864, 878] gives -0.2 min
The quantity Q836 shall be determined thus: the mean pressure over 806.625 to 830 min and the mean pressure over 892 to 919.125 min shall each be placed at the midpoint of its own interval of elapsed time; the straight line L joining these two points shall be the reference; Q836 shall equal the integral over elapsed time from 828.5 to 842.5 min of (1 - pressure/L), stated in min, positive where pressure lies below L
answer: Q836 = 2.0 min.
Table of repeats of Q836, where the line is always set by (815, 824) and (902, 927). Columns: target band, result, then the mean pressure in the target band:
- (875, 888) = 0.2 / 26.6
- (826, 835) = 1.4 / 23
